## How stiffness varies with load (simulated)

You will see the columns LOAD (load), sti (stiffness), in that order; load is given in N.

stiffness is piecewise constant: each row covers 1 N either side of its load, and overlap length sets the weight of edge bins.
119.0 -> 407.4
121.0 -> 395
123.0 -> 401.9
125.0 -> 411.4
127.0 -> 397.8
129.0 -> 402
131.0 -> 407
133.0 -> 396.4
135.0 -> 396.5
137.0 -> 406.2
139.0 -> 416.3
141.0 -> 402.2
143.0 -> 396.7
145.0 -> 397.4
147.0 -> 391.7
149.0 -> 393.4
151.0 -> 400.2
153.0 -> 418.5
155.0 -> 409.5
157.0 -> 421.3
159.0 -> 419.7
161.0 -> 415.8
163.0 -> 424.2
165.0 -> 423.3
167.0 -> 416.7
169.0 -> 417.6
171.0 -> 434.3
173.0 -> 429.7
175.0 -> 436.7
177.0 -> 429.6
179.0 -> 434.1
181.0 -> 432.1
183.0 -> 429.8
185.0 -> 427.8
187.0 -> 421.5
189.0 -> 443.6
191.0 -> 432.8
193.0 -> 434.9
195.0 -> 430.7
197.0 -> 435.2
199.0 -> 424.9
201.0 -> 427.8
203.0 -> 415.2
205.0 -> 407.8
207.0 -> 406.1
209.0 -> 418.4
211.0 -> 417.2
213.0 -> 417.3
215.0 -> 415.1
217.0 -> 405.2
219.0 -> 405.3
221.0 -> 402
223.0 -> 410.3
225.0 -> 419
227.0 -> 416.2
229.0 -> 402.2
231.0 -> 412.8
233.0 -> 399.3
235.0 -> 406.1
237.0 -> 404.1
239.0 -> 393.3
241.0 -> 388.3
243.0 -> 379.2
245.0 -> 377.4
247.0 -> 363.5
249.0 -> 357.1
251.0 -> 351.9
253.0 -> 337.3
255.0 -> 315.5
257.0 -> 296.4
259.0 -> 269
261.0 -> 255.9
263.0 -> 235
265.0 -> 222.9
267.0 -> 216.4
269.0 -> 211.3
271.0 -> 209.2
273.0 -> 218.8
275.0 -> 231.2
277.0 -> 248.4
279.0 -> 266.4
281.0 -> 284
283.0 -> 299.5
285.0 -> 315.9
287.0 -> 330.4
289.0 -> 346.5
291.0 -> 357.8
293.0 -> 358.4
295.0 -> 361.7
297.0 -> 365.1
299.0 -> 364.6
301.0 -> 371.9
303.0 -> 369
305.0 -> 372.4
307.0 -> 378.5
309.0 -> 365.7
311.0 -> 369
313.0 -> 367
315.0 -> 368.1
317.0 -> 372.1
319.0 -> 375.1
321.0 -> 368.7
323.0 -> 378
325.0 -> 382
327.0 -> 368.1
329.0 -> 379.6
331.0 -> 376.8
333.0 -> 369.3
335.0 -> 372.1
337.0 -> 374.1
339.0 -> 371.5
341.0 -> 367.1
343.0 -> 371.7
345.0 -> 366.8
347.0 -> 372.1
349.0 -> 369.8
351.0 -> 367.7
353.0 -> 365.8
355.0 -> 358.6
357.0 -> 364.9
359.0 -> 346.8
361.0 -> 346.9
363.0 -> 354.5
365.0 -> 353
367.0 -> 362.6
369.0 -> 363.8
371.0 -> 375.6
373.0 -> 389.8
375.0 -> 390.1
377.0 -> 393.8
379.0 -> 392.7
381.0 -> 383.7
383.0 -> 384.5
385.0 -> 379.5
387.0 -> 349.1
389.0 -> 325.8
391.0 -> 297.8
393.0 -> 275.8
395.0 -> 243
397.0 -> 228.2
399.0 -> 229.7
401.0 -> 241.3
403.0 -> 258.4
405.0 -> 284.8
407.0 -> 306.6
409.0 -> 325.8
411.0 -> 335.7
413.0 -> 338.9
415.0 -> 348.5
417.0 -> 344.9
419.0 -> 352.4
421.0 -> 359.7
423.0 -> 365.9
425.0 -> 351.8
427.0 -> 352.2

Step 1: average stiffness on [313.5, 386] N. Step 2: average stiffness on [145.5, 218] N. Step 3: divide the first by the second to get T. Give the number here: 0.9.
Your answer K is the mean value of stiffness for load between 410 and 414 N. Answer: 337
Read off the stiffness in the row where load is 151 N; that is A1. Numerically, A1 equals 400.2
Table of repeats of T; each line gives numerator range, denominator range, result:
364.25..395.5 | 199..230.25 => 0.86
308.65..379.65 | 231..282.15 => 1.20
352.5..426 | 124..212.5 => 0.81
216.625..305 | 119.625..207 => 0.81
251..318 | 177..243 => 0.75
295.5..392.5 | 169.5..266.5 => 0.94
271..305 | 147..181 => 0.75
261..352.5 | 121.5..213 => 0.80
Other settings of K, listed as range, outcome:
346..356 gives 367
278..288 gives 299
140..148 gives 397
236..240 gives 399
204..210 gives 411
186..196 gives 433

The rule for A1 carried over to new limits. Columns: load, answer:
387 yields 349.1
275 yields 231.2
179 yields 434.1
